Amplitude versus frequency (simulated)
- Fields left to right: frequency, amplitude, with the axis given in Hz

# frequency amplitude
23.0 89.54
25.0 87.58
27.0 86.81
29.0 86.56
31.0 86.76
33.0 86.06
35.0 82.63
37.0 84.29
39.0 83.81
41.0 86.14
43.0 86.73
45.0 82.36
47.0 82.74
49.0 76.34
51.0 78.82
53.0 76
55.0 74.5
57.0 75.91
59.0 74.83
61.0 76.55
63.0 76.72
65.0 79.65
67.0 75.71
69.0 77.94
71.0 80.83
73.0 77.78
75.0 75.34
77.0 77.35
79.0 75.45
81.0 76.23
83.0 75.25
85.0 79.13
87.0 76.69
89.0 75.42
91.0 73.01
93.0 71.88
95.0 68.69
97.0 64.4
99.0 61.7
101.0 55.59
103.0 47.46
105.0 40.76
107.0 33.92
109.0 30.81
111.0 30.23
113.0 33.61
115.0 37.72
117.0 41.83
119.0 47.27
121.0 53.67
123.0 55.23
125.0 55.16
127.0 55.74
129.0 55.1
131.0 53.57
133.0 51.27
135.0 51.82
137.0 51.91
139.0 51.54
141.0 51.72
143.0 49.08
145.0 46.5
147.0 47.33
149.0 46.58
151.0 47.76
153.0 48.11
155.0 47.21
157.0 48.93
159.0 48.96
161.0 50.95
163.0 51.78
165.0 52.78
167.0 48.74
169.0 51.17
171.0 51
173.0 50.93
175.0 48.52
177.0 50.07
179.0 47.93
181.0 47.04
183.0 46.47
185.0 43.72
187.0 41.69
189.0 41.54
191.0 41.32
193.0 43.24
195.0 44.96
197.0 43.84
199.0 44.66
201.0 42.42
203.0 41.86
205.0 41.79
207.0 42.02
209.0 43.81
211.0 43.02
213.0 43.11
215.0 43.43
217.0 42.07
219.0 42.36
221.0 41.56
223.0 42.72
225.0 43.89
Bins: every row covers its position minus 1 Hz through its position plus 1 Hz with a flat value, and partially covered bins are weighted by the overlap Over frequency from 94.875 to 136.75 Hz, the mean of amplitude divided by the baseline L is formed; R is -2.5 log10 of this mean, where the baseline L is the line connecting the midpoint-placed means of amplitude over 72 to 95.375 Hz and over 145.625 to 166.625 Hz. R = 0.29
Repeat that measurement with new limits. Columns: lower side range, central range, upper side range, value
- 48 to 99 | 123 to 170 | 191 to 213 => 0.125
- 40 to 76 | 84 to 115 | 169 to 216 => 0.231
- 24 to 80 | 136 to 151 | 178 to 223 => 0.172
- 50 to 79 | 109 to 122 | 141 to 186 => 0.481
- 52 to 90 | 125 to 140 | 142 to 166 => 0.058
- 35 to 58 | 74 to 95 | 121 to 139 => -0.104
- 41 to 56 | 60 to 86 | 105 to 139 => -0.128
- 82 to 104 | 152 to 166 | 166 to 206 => 0.049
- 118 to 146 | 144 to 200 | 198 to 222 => 0.000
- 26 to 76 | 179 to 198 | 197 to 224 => 0.093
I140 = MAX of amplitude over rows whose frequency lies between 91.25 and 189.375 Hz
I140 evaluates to 71.88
